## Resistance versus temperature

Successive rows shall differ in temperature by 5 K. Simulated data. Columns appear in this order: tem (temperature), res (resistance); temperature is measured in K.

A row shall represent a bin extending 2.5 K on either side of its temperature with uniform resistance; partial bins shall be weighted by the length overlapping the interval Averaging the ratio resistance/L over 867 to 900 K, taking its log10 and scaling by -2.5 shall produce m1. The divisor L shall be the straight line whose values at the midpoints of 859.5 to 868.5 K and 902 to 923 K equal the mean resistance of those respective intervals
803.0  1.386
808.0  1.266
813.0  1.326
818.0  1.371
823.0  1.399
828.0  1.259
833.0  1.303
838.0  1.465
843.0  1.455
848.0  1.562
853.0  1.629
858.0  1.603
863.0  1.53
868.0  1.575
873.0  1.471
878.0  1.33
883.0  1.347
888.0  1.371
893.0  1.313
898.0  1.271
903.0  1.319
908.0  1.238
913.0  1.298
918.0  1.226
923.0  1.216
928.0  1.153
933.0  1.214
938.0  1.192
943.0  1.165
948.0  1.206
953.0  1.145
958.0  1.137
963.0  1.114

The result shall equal 0.05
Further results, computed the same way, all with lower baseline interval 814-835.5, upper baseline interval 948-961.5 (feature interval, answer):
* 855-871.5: -0.219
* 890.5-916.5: -0.055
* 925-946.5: -0.005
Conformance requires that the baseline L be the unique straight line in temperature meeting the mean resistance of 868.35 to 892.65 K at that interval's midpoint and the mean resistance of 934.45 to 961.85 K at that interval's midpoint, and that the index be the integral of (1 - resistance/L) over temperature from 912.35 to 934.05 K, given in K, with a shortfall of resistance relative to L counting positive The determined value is 0.6 K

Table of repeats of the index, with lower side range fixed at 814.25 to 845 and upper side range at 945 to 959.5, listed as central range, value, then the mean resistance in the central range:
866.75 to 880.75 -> -1.6 K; 1.45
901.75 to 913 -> -0.3 K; 1.28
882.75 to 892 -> -0.6 K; 1.35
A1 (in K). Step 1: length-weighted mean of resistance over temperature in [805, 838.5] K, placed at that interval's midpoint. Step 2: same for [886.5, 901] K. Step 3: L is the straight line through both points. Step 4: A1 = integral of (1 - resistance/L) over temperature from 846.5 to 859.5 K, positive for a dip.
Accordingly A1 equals -2.7 K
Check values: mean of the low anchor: 1.33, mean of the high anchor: 1.31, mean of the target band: 1.6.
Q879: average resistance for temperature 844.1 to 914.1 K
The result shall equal 1.42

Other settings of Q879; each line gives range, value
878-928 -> 1.28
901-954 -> 1.22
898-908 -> 1.29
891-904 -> 1.3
